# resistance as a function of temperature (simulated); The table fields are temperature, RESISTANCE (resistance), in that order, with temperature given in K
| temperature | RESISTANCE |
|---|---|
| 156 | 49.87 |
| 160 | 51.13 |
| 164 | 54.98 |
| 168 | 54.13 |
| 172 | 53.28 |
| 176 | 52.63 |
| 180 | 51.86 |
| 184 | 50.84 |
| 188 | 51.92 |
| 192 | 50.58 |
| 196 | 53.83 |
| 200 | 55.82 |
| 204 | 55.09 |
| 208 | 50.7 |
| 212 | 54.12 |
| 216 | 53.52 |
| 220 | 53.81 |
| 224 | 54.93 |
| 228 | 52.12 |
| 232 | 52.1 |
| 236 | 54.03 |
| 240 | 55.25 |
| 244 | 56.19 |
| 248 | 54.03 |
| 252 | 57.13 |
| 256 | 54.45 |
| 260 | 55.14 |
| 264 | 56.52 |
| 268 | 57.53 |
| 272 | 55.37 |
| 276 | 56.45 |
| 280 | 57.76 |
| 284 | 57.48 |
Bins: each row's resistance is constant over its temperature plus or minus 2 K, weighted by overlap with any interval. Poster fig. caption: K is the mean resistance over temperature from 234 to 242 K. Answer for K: 54.6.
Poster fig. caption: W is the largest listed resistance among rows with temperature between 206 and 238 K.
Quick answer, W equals 54.93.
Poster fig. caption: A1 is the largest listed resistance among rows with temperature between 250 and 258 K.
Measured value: 57.13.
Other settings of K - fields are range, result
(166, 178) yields 53.3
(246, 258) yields 55.2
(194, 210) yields 53.9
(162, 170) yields 54.6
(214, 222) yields 53.7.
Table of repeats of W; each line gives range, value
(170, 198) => 53.83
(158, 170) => 54.98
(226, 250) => 56.19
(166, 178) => 54.13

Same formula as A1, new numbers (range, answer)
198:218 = 55.82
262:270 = 57.53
